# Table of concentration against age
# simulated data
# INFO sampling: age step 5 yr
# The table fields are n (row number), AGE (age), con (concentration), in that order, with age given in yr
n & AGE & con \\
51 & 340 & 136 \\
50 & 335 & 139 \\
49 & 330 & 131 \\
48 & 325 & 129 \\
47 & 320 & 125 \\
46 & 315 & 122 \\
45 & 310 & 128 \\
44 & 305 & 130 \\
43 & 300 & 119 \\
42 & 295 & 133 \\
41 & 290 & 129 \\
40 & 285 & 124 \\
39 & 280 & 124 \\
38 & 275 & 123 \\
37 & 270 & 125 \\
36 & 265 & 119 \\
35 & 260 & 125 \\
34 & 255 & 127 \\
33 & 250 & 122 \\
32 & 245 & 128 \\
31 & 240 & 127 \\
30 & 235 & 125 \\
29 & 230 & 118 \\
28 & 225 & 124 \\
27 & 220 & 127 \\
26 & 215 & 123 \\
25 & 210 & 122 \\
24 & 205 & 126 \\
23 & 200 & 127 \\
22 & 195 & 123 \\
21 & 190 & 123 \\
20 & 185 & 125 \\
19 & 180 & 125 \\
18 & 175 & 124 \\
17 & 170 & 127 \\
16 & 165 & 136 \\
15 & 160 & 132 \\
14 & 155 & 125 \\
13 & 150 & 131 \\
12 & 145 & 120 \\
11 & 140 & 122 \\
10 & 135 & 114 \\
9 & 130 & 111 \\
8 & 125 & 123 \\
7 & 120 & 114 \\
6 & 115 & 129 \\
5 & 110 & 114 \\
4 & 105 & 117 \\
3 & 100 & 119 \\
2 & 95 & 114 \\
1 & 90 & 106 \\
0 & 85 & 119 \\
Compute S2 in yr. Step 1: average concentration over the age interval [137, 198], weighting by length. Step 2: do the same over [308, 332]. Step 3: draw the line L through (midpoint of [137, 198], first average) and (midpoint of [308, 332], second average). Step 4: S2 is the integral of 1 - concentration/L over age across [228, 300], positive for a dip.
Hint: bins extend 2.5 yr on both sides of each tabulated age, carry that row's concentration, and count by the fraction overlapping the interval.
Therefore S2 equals 1.0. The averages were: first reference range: 126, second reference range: 127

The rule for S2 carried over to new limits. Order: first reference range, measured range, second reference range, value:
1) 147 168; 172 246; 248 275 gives 1.6 yr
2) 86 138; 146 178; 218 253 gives -2.4 yr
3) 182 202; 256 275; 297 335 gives 0.4 yr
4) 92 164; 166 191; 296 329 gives -0.7 yr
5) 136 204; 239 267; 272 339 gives 0.5 yr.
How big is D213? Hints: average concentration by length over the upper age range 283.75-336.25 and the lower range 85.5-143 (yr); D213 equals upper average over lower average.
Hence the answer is 1.1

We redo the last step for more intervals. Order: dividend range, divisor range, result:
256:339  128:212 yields 1.02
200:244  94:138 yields 1.06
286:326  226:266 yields 1.02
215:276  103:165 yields 1.02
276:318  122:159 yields 1.04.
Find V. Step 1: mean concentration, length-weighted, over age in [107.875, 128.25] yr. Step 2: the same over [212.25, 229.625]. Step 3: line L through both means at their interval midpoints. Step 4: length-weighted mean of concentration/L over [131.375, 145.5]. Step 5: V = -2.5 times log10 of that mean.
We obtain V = 0.02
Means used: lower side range 120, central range 118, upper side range 124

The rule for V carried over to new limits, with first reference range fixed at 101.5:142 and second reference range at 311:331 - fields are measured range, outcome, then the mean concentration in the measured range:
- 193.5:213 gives -0.027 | 125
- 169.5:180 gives -0.043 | 125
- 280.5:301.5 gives -0.010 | 126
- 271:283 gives 0.008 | 124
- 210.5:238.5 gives -0.009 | 123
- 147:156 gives -0.077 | 128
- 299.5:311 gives -0.006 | 127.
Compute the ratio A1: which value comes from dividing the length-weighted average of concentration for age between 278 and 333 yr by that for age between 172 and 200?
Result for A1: 1.0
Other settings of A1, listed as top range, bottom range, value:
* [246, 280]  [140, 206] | 0.98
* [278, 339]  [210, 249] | 1.03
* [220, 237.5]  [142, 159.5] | 0.98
